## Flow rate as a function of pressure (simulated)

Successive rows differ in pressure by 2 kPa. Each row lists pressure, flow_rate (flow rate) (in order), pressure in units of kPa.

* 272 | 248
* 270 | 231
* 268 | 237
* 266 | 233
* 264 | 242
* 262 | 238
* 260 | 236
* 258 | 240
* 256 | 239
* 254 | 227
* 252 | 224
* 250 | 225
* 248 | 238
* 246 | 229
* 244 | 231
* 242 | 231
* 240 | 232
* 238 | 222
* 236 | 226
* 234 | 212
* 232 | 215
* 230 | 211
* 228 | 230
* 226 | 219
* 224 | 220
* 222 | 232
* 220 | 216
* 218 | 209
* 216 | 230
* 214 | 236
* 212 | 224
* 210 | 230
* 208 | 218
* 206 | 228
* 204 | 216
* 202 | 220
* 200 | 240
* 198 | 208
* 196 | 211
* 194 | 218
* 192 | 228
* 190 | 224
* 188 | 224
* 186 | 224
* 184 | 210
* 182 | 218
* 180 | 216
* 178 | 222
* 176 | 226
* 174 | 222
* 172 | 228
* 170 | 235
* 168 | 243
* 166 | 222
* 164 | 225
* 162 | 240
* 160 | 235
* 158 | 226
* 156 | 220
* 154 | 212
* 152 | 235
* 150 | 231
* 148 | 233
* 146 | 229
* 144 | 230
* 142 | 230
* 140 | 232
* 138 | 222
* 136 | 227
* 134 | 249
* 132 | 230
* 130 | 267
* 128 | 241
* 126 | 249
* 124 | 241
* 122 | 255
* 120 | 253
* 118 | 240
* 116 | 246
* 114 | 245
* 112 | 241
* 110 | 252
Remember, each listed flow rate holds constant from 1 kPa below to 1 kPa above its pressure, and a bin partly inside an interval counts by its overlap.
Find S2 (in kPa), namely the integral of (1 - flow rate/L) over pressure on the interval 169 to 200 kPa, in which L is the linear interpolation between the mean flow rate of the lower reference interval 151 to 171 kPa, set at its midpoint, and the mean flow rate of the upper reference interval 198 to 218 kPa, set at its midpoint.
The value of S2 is 0.8 kPa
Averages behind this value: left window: 229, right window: 225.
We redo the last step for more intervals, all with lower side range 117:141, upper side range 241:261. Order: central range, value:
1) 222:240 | 0.99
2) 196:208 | 0.76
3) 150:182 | 1.62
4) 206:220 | 0.66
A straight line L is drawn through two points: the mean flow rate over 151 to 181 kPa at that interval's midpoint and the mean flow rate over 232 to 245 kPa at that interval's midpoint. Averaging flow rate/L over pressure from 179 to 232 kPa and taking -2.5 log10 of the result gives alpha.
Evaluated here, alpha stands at 0.022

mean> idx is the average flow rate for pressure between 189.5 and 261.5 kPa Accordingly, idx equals 225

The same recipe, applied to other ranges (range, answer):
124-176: 233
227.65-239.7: 219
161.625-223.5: 224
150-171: 229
